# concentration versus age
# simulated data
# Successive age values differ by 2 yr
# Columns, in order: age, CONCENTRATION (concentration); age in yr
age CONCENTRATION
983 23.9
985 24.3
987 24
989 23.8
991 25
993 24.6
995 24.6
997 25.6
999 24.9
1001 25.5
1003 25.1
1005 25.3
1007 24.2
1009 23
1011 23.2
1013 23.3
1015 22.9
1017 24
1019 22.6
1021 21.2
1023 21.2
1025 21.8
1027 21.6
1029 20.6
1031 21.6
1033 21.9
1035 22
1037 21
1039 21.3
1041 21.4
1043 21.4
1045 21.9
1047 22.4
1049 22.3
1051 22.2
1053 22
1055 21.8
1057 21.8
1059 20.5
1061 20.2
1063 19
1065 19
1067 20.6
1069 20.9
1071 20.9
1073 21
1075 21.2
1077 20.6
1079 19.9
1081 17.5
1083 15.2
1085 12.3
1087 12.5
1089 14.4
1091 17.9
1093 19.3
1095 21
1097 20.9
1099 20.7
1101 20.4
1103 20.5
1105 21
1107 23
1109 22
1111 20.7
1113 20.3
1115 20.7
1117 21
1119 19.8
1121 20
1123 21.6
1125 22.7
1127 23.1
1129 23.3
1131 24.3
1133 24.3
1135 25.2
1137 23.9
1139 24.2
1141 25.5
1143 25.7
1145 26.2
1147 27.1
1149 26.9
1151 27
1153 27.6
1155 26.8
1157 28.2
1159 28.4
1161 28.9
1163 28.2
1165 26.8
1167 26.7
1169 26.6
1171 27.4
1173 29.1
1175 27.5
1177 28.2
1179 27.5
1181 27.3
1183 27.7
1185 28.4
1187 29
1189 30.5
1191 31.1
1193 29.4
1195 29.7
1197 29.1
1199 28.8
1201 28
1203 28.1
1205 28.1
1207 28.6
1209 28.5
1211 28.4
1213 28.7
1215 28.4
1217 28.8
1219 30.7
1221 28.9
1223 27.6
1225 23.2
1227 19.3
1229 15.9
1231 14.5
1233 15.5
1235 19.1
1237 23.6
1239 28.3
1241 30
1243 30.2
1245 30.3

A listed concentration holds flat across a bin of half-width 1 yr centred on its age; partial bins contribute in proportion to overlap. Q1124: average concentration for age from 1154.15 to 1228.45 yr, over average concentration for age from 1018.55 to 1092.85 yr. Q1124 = 1.38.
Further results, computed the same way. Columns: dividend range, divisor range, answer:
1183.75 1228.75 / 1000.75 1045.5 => 1.25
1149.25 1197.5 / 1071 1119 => 1.46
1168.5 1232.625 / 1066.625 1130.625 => 1.36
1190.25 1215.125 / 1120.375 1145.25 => 1.21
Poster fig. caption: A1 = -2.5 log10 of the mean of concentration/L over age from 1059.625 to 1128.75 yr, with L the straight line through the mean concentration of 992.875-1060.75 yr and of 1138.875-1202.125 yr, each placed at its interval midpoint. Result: 0.26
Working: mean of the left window 22.6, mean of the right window 27.8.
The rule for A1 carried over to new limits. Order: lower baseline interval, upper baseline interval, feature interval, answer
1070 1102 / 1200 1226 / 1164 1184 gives -0.095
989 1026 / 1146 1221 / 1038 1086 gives 0.232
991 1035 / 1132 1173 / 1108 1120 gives 0.233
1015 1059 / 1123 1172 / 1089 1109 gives 0.189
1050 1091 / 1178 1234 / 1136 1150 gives -0.107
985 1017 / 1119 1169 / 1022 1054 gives 0.138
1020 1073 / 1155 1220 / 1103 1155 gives 0.089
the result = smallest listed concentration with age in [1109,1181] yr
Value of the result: 19.8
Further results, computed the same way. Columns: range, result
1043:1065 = 19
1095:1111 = 20.4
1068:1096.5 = 12.3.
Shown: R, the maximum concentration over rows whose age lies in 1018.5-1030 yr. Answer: 22.6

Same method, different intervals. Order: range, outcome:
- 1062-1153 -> 27.6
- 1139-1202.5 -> 31.1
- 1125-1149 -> 27.1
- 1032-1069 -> 22.4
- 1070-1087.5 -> 21.2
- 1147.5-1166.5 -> 28.9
